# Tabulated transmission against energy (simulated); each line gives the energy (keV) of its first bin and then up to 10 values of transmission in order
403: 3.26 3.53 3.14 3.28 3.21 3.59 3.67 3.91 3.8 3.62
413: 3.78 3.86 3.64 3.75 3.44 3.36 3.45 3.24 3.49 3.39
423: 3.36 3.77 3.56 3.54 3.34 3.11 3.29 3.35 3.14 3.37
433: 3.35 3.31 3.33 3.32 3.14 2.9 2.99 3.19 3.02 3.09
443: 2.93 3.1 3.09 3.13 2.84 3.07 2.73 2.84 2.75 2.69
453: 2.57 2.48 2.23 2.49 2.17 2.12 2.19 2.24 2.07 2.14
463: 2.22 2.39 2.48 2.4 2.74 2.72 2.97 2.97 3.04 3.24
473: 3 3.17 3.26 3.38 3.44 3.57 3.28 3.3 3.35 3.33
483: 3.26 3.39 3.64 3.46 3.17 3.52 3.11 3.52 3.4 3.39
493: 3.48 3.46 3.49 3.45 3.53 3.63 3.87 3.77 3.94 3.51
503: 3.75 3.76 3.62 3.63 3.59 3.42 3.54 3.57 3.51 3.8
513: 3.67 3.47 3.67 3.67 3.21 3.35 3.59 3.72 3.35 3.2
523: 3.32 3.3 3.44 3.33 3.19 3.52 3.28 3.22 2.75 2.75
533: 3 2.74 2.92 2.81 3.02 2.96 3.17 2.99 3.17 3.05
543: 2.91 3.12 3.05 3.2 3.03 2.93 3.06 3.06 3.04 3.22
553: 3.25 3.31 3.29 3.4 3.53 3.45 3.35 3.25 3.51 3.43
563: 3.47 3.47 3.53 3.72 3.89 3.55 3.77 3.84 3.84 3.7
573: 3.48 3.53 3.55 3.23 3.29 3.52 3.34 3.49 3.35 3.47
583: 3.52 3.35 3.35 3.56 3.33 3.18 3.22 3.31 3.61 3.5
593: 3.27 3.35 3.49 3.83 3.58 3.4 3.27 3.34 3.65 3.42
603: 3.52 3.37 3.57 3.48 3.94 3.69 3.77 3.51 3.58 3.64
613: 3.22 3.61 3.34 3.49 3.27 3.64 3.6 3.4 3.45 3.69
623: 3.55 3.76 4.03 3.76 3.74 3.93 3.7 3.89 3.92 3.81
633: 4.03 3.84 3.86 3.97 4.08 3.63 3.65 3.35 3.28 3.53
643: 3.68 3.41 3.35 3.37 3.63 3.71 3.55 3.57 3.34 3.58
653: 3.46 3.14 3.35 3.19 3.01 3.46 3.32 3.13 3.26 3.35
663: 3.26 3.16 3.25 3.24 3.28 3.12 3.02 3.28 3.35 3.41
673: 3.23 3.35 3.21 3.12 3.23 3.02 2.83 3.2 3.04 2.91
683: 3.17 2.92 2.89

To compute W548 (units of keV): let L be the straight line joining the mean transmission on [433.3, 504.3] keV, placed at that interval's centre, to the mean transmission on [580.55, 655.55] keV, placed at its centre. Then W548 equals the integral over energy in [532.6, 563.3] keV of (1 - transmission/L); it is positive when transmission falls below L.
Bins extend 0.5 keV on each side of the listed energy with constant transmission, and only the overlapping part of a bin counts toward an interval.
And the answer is 1.6 keV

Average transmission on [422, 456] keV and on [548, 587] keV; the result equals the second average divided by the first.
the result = 1.11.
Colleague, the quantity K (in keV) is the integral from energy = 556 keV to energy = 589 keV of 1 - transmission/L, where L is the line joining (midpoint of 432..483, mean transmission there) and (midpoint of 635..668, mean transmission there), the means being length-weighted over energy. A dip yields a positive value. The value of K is -2.9 keV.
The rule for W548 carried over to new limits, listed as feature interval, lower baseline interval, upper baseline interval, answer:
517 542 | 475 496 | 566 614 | 2.0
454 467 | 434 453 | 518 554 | 3.2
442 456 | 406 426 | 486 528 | 2.9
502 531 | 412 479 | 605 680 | -2.6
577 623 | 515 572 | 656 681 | -3.2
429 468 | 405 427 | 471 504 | 7.9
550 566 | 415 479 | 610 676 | -0.4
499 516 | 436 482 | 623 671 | -3.6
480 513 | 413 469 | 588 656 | -3.7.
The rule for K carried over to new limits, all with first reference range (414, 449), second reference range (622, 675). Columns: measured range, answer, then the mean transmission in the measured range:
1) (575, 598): 0.1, 3.42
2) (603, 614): -0.4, 3.58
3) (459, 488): 3.0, 2.98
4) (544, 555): 0.9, 3.12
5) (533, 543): 1.2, 2.98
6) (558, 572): -0.7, 3.59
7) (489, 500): -0.6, 3.51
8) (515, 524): -0.2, 3.43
